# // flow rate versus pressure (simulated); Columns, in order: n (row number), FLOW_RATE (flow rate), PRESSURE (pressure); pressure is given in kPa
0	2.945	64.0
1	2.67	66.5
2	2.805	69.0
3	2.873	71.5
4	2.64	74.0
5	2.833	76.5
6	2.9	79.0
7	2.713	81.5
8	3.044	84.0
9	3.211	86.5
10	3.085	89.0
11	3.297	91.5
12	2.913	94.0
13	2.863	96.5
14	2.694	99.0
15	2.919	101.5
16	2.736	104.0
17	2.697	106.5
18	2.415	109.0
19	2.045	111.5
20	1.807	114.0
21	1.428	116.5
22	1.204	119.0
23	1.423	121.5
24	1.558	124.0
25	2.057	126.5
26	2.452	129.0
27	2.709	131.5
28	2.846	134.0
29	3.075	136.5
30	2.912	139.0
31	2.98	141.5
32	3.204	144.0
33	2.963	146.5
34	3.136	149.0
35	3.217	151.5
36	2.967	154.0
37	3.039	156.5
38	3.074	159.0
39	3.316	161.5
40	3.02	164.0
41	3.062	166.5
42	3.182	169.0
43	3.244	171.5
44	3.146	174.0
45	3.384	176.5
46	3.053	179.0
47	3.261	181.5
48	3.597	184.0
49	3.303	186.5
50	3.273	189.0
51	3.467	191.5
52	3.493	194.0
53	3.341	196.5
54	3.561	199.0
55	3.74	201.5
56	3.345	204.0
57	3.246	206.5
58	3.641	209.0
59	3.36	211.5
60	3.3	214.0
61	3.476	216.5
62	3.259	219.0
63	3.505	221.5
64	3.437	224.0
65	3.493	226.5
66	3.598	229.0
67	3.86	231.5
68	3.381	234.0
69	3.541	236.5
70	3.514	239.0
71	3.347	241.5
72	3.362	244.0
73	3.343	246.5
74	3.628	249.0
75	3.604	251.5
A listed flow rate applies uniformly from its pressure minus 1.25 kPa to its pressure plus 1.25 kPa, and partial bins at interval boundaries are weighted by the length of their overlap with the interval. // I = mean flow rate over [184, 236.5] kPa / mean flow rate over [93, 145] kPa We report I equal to 1.43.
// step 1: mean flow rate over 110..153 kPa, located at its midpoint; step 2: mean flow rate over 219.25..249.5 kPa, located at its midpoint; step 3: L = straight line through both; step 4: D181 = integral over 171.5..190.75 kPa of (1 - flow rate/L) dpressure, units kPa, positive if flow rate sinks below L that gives -2.3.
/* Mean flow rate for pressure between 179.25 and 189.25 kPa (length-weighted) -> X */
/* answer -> 3.34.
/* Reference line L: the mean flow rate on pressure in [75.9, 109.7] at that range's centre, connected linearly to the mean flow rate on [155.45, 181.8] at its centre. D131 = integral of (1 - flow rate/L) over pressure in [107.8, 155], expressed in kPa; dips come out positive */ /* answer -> 9.28 kPa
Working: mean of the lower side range 2.89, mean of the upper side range 3.16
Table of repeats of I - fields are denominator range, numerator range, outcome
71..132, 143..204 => 1.30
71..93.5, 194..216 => 1.17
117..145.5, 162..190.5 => 1.36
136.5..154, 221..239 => 1.16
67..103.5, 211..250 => 1.19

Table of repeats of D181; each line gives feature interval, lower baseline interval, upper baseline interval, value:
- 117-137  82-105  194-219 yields 6.5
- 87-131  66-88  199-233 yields 9.4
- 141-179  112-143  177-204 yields -4.3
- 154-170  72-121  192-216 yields 0.0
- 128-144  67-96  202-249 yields 1.4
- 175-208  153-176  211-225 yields -1.3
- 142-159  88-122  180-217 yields -1.1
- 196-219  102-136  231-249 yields -2.4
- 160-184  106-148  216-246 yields -3.2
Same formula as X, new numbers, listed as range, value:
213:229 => 3.43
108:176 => 2.66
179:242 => 3.45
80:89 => 3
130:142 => 2.89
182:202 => 3.45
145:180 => 3.13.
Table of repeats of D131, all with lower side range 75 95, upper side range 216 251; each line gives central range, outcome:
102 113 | 2.1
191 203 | -0.6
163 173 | 0.4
